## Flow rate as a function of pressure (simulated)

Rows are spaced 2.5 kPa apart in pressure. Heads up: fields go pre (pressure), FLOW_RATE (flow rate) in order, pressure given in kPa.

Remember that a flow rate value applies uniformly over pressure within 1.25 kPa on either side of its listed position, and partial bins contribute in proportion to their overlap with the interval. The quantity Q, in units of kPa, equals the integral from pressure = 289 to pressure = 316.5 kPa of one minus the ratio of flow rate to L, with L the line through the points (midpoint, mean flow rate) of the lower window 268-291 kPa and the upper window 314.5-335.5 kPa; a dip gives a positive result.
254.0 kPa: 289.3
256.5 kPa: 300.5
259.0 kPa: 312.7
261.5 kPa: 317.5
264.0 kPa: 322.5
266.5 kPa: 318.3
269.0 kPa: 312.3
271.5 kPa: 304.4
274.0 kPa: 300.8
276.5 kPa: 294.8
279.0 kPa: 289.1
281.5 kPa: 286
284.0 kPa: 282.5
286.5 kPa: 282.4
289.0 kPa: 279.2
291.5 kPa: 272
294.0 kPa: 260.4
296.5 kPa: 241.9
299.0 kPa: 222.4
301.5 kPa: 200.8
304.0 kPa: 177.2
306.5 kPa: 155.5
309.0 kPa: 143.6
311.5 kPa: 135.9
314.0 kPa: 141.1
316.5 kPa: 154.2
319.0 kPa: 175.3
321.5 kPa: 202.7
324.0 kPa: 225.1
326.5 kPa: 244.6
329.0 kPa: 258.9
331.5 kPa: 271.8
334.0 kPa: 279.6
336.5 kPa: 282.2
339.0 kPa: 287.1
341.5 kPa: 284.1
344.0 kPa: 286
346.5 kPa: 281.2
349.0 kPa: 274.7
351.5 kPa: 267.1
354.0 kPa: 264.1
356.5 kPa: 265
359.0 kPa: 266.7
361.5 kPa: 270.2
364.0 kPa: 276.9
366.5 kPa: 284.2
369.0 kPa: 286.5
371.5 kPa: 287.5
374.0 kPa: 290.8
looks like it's 6.6 kPa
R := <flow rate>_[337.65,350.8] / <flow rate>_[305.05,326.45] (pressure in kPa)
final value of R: 1.65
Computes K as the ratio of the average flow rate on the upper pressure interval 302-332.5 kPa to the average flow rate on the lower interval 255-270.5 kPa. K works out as 0.61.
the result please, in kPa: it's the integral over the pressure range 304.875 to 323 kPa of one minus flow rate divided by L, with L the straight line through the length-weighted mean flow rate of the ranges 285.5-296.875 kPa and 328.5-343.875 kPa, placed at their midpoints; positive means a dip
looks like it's 7.6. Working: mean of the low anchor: 269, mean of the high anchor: 279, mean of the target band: 160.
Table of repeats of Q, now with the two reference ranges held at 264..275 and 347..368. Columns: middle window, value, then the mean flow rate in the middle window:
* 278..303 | 3.4 kPa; 261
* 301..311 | 4.4 kPa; 164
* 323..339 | 1.1 kPa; 263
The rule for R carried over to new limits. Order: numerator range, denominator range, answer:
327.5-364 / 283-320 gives 1.32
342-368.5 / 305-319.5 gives 1.83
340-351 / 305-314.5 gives 1.93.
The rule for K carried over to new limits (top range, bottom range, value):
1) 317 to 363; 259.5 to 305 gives 0.93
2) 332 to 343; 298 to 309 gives 1.54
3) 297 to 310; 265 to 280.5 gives 0.61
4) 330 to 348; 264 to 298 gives 0.98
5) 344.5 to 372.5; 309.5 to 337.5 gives 1.29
